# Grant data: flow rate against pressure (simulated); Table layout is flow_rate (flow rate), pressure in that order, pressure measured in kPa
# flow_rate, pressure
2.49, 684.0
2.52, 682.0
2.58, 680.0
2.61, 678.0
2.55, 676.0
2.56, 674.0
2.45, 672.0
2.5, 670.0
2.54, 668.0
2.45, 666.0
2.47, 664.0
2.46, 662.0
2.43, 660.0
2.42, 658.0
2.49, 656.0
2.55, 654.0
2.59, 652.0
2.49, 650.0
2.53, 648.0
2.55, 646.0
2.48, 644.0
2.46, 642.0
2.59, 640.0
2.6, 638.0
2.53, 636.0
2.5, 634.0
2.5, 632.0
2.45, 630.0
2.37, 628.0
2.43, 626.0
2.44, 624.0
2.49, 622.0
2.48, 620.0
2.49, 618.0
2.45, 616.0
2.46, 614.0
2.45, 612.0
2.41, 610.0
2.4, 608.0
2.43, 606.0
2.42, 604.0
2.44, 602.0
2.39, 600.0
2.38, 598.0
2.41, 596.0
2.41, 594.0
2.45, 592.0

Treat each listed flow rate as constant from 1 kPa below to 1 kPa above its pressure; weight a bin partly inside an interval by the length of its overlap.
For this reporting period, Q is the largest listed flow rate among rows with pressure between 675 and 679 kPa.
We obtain 2.61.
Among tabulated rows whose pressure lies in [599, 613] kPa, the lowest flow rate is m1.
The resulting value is 2.39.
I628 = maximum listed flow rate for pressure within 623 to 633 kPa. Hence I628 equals 2.5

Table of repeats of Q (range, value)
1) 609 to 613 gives 2.45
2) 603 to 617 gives 2.46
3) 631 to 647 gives 2.6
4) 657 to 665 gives 2.47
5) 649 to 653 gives 2.59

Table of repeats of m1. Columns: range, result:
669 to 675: 2.45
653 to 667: 2.42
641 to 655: 2.46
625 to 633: 2.37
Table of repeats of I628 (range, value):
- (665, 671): 2.54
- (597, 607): 2.44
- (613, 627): 2.49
